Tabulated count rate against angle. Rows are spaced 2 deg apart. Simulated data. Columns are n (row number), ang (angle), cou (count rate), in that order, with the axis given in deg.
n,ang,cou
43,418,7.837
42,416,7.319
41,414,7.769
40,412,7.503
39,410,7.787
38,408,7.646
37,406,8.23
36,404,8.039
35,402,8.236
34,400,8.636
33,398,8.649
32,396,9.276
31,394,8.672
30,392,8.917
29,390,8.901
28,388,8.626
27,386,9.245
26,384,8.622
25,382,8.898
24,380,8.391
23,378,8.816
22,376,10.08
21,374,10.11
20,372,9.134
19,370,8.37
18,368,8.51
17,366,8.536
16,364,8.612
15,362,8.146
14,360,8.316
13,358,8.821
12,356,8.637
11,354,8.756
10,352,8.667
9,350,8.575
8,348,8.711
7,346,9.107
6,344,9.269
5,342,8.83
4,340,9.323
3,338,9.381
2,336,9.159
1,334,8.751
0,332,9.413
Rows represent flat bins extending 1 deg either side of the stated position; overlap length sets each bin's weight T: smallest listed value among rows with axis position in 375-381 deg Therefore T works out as 8.391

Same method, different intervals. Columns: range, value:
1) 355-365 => 8.146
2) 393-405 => 8.039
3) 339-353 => 8.575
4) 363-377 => 8.37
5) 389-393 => 8.901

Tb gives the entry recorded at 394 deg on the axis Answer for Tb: 8.672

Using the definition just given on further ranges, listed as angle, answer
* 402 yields 8.236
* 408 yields 7.646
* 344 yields 9.269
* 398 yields 8.649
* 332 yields 9.413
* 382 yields 8.898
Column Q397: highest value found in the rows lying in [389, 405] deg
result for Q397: 9.276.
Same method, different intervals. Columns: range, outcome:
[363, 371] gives 8.612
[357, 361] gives 8.821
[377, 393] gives 9.245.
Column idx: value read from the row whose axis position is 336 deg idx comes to 9.159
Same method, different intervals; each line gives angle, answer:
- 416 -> 7.319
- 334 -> 8.751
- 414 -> 7.769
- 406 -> 8.23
